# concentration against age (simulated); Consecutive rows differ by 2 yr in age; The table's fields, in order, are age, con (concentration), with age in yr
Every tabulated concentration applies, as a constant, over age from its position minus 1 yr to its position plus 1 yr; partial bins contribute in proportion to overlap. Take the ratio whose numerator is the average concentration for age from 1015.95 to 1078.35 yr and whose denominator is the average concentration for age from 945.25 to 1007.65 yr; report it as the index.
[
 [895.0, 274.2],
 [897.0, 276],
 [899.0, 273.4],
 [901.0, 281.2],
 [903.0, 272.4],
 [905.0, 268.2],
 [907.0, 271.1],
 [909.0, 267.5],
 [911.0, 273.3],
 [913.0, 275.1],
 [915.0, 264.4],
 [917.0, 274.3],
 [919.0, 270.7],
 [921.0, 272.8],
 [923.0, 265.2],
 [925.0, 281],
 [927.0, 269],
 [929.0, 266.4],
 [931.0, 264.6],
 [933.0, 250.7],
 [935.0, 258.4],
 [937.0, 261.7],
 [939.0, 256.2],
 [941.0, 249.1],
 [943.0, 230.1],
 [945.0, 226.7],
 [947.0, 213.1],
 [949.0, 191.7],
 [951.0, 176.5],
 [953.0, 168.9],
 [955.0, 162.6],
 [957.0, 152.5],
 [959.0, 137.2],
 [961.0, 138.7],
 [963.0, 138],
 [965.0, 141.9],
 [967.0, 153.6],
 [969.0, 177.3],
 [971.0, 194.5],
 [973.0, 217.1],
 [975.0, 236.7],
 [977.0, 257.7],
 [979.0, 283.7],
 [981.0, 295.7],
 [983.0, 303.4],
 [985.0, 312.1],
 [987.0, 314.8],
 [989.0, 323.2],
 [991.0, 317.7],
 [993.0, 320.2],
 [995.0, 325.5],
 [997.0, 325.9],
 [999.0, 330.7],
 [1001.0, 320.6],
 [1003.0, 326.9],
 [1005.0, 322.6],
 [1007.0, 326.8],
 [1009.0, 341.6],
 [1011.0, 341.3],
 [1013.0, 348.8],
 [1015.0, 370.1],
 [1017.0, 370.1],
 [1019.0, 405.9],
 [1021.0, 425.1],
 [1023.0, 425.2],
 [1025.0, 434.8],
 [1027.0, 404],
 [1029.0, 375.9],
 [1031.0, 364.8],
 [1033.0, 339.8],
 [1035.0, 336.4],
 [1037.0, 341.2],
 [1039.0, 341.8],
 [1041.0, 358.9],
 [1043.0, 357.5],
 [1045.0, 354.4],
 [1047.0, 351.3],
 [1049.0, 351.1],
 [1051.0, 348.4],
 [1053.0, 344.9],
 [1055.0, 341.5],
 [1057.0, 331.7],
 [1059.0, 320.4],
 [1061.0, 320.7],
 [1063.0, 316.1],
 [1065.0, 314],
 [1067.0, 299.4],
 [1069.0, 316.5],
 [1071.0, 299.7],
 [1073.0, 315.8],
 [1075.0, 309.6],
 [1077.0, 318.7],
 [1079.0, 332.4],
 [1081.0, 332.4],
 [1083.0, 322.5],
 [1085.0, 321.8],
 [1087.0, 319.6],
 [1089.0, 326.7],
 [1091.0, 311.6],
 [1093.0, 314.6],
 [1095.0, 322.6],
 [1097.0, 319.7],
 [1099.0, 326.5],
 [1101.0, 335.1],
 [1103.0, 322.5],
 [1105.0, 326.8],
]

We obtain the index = 1.4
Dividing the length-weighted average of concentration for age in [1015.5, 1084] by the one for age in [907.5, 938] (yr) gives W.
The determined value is 1.3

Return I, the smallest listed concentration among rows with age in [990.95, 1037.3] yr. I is 317.7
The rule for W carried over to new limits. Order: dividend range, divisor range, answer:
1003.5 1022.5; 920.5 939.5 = 1.37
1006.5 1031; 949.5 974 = 2.33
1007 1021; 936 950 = 1.57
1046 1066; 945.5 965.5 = 2.03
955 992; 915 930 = 0.83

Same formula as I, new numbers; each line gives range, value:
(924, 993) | 137.2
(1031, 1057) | 331.7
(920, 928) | 265.2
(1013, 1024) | 348.8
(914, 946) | 226.7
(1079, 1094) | 311.6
